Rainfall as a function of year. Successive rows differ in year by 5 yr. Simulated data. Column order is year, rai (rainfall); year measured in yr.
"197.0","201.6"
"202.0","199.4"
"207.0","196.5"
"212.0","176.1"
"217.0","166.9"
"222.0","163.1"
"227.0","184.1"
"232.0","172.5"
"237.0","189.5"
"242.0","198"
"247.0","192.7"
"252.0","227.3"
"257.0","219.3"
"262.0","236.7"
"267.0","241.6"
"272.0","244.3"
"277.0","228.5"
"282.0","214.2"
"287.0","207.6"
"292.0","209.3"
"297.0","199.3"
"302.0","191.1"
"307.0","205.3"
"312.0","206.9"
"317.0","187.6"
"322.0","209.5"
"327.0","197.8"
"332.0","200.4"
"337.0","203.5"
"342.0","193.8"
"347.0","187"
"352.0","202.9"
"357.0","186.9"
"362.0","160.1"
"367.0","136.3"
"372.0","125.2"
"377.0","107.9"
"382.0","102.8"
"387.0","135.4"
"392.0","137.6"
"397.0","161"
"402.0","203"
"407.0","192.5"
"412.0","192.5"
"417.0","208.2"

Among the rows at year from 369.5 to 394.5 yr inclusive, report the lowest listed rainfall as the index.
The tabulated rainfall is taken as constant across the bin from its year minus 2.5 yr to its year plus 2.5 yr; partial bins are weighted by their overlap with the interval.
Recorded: 102.8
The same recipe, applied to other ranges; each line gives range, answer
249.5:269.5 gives 219.3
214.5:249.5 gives 163.1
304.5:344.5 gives 187.6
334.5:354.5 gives 187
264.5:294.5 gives 207.6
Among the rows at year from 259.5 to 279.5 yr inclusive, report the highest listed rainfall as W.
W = 244.3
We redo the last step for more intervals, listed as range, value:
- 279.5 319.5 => 214.2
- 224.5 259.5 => 227.3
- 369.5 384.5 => 125.2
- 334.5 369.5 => 203.5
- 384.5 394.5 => 137.6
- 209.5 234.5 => 184.1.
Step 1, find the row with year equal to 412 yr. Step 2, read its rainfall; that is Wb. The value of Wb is 192.5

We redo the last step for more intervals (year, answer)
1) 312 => 206.9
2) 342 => 193.8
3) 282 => 214.2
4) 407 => 192.5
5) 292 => 209.3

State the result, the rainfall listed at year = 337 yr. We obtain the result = 203.5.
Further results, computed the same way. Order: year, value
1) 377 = 107.9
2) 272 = 244.3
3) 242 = 198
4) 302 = 191.1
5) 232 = 172.5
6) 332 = 200.4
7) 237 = 189.5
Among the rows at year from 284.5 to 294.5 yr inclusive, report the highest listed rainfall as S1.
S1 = 209.3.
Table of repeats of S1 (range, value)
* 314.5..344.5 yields 209.5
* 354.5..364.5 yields 186.9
